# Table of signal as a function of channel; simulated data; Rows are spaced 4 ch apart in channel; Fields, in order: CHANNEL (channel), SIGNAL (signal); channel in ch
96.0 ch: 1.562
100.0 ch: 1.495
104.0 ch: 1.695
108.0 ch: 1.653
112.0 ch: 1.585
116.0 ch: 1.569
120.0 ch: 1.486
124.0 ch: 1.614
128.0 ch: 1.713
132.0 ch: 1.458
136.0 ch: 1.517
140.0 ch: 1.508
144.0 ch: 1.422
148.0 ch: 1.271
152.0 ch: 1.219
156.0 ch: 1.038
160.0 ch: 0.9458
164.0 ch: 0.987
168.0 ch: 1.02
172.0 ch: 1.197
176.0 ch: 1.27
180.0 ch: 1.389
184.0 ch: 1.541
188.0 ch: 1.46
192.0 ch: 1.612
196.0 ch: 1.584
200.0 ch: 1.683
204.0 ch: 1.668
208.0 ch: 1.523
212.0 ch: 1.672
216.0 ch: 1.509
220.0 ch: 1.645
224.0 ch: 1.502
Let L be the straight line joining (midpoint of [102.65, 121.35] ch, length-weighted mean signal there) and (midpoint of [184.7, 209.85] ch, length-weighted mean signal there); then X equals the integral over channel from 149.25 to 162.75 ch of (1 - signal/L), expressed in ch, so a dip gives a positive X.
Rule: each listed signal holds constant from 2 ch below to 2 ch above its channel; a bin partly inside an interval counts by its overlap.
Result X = 4.4 ch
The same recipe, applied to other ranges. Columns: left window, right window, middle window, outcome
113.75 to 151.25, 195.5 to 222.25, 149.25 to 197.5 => 9.1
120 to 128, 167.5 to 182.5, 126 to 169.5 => 5.0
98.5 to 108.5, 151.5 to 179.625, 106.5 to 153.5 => -3.5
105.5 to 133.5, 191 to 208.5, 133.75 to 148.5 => 1.4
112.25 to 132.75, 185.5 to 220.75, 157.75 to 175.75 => 6.0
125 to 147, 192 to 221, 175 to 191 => 1.5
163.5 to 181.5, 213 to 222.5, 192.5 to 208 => -2.2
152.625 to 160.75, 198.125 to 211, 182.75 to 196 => -1.0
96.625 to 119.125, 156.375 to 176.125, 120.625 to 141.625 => -2.7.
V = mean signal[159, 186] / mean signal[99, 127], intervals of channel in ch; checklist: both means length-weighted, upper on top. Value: 0.75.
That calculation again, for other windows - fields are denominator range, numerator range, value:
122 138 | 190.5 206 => 1.04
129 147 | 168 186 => 0.89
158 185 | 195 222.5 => 1.37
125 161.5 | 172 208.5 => 1.11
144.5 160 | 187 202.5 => 1.36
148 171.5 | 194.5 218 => 1.50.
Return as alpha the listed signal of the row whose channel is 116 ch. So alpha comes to 1.569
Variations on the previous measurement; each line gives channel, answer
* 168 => 1.02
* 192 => 1.612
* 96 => 1.562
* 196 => 1.584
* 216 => 1.509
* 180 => 1.389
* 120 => 1.486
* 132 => 1.458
